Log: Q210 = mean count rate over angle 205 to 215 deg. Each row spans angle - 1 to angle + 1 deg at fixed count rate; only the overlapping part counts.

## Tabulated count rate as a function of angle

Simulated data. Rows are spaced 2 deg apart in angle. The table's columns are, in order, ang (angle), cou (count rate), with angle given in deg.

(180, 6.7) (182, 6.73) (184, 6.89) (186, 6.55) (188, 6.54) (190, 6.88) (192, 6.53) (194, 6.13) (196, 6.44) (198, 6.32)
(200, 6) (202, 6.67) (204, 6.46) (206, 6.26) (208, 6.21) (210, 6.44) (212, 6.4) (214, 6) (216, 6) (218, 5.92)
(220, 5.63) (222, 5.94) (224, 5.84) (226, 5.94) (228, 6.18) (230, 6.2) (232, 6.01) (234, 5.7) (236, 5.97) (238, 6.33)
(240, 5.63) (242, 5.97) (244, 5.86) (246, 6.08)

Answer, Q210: 6.26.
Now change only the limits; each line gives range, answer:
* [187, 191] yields 6.71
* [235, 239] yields 6.15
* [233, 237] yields 5.83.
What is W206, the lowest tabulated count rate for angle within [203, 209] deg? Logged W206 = 6.21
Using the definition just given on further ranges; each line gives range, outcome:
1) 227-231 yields 6.18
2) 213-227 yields 5.63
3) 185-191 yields 6.54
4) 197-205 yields 6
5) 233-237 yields 5.7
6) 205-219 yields 5.92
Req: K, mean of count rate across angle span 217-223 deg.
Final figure 5.83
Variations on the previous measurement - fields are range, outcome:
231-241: 5.93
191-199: 6.36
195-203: 6.36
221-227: 5.91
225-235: 6.01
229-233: 6.11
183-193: 6.68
